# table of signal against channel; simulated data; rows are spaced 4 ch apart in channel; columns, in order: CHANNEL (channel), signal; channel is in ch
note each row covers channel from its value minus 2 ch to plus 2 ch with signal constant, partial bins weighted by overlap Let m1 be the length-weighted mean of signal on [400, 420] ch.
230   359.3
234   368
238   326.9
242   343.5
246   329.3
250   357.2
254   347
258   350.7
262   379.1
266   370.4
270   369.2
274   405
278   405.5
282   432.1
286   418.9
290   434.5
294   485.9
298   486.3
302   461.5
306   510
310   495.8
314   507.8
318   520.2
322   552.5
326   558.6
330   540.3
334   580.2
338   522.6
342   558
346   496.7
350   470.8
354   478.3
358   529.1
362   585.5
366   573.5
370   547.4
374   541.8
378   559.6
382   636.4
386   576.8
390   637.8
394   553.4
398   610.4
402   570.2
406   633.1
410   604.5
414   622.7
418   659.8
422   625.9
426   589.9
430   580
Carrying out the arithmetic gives 618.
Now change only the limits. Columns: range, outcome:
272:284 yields 414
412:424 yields 636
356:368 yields 563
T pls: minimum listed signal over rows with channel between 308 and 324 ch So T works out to 495.8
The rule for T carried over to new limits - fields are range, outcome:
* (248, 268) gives 347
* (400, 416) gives 570.2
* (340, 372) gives 470.8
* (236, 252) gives 326.9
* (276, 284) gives 405.5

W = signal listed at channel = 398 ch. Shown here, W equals 610.4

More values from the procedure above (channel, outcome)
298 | 486.3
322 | 552.5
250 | 357.2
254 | 347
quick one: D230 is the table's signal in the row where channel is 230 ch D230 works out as 359.3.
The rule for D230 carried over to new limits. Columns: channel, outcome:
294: 485.9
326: 558.6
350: 470.8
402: 570.2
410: 604.5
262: 379.1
